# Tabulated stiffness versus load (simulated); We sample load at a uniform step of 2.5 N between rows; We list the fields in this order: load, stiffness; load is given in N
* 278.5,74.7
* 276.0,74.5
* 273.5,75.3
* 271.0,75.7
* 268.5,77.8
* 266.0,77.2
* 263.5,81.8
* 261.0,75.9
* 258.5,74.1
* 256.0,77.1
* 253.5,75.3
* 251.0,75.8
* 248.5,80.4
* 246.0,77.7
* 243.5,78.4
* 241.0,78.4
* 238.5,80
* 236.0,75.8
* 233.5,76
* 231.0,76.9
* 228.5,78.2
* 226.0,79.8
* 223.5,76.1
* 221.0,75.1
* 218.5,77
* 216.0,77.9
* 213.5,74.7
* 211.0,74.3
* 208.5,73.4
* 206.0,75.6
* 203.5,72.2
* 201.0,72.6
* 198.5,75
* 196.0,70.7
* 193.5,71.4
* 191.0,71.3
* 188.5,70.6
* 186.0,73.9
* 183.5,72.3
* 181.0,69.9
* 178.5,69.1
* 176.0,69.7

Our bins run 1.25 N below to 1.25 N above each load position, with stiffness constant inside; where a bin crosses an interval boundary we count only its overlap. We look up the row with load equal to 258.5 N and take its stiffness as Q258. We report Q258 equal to 74.1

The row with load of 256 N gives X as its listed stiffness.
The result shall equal 77.1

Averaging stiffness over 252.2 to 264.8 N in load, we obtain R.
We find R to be 76.8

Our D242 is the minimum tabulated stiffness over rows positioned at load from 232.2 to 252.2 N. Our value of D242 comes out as 75.8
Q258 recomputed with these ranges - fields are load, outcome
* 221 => 75.1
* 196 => 70.7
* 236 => 75.8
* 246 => 77.7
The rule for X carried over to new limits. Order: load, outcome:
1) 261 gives 75.9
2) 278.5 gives 74.7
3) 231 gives 76.9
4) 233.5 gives 76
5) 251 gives 75.8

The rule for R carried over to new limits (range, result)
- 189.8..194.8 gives 71.3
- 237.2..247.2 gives 78.6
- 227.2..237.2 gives 76.7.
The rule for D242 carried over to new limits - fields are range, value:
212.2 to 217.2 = 74.7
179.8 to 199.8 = 69.9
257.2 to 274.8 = 74.1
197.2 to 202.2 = 72.6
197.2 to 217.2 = 72.2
